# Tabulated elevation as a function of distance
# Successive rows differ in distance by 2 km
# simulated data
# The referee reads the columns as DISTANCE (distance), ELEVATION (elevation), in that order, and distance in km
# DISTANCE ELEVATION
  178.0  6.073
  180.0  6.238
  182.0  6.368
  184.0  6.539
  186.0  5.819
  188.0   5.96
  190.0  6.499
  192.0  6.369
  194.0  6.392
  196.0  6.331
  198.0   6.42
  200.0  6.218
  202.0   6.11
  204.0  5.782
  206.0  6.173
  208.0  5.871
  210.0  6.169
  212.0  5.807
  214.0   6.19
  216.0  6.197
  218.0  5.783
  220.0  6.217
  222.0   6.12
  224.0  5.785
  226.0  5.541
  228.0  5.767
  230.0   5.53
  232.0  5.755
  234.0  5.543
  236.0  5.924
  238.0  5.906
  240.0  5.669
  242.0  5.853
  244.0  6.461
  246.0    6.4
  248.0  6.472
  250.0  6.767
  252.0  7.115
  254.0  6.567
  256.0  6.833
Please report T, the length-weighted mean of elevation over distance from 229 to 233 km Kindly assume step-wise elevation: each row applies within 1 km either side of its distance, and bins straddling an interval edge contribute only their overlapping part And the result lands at 5.64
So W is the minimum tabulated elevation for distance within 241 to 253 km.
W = 5.853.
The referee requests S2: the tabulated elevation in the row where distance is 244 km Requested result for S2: 6.461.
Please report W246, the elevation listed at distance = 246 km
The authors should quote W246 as 6.4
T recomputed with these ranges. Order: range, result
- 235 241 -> 5.83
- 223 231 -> 5.66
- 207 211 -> 6.02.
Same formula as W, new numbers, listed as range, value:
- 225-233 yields 5.53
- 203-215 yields 5.782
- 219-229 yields 5.541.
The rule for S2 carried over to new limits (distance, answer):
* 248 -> 6.472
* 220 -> 6.217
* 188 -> 5.96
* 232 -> 5.755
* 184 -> 6.539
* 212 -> 5.807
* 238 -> 5.906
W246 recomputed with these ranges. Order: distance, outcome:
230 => 5.53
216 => 6.197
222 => 6.12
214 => 6.19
